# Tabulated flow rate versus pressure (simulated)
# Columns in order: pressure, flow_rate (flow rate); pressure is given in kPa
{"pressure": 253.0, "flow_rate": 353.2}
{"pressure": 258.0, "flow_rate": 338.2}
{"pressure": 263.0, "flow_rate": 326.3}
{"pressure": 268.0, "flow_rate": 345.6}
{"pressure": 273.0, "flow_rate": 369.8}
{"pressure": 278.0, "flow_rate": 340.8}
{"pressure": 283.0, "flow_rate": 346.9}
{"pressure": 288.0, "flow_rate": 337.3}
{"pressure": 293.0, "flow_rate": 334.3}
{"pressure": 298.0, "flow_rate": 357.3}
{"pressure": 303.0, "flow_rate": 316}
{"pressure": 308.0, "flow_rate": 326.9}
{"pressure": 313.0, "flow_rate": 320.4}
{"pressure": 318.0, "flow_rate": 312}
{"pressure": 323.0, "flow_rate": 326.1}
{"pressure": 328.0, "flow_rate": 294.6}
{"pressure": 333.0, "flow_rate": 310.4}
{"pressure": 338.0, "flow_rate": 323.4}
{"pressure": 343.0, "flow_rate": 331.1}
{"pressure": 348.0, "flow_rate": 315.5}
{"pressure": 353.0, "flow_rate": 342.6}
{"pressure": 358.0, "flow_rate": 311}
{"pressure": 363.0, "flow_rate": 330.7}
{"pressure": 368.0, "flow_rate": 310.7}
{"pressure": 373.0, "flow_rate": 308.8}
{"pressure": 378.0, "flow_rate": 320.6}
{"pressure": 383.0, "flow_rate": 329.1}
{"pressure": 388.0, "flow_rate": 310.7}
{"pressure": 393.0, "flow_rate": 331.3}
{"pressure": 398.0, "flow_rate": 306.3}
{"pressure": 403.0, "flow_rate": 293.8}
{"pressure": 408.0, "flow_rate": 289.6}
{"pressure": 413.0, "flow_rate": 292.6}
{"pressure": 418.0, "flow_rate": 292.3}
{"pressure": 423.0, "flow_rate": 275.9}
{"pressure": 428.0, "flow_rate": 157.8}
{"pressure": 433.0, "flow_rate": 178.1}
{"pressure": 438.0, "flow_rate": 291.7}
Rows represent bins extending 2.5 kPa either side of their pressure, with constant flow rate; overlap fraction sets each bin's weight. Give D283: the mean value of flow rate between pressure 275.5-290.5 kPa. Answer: 342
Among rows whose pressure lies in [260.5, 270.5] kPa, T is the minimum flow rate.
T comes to 326.3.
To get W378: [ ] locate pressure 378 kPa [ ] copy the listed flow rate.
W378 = 320.6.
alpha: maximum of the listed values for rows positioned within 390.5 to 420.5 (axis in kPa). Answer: 331.3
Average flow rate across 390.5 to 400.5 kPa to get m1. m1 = 319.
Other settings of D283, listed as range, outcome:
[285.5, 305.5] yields 336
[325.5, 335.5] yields 302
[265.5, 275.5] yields 358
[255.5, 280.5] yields 344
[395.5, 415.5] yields 296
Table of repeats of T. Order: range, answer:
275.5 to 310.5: 316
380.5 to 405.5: 293.8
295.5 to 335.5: 294.6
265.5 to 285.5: 340.8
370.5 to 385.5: 308.8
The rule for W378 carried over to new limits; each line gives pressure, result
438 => 291.7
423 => 275.9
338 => 323.4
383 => 329.1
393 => 331.3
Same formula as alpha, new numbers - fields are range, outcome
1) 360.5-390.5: 330.7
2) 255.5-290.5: 369.8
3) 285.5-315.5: 357.3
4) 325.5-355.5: 342.6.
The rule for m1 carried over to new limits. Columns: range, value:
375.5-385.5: 325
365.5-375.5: 310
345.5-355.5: 329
